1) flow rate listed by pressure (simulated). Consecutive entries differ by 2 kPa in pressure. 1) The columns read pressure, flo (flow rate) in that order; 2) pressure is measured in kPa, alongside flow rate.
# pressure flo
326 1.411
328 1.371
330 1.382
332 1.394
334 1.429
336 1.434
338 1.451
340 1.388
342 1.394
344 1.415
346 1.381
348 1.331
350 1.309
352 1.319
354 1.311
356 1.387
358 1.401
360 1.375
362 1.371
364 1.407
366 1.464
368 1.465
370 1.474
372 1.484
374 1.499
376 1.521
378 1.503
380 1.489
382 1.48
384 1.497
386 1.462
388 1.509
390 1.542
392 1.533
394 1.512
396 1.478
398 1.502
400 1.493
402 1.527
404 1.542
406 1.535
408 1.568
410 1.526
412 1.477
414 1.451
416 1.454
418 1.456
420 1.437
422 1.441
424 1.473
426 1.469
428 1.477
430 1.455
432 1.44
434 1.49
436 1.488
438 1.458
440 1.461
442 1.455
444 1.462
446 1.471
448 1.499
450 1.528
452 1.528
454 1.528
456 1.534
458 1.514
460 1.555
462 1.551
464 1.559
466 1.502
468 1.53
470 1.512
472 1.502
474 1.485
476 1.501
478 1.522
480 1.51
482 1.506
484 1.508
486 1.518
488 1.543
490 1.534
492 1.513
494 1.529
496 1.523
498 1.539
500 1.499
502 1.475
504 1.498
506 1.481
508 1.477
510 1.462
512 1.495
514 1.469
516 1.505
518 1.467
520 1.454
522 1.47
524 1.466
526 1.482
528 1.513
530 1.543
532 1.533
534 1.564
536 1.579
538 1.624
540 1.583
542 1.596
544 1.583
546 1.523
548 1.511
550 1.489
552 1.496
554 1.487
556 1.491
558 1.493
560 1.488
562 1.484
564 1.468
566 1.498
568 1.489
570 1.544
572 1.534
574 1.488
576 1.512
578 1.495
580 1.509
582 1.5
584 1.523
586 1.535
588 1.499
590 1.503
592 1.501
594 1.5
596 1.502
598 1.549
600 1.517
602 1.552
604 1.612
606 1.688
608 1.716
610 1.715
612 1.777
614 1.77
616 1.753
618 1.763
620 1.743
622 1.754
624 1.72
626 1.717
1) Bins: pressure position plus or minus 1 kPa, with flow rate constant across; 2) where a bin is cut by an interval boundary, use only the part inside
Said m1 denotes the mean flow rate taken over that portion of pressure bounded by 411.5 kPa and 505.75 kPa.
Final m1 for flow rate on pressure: 1.5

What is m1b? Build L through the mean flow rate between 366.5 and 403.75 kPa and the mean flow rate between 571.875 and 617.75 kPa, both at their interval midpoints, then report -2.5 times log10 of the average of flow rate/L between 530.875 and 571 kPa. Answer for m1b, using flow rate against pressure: 0.026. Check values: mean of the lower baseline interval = 1.5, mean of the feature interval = 1.53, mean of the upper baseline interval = 1.58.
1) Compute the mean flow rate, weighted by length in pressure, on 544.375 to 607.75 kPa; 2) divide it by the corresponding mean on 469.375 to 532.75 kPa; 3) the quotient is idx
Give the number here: 1.0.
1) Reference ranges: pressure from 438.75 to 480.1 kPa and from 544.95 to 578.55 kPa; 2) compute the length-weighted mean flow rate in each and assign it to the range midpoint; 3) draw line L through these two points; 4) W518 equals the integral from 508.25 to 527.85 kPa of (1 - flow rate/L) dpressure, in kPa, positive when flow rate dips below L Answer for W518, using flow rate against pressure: 0.4 kPa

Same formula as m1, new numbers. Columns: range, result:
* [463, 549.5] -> 1.52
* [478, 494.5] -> 1.52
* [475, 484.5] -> 1.51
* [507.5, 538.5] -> 1.51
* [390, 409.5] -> 1.52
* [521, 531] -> 1.49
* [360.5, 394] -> 1.48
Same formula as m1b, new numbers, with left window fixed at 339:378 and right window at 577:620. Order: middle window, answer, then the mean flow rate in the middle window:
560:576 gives 0.052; 1.5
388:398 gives -0.058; 1.51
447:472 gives -0.029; 1.53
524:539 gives 0.001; 1.54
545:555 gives 0.041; 1.5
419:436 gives 0.000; 1.46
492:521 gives 0.024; 1.49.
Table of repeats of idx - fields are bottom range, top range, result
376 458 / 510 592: 1.01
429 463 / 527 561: 1.03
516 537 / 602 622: 1.14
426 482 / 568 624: 1.06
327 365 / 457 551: 1.10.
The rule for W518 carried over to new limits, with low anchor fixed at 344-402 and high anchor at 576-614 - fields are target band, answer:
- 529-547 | -0.4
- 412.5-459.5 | 0.1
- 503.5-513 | 0.3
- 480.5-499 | -0.1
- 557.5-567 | 0.4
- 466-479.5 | -0.1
